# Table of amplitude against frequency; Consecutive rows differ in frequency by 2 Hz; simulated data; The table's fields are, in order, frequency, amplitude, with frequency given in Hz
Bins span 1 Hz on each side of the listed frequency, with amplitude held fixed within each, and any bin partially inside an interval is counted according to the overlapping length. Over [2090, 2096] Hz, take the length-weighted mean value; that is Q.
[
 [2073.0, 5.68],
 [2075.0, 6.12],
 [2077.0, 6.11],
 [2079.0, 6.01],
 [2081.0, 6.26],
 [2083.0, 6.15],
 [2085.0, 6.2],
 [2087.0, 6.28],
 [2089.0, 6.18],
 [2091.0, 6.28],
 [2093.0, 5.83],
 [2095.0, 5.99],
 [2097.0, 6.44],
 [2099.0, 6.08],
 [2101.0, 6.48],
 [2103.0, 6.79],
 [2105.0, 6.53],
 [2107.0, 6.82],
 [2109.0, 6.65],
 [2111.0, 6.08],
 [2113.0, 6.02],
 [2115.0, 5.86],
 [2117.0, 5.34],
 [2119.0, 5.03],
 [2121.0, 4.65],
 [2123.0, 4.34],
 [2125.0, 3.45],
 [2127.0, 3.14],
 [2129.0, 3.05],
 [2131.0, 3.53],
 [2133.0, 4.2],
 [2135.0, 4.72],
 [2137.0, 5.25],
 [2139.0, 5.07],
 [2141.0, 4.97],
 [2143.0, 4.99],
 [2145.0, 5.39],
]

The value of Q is 6.03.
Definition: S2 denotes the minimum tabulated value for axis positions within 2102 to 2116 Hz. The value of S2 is 5.86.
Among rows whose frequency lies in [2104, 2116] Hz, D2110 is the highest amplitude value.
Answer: 6.82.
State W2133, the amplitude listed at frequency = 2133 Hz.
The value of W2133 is 4.2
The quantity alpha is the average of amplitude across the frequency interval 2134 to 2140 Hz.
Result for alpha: 5.01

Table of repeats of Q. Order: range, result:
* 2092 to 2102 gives 6.16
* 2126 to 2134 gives 3.48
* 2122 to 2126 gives 3.9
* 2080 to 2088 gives 6.22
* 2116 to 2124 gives 4.84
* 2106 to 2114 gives 6.39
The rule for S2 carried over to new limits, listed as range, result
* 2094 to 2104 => 5.99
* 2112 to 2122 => 4.65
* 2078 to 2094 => 5.83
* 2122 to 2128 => 3.14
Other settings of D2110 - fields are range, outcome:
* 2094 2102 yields 6.48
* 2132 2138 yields 5.25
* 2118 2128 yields 5.03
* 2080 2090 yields 6.28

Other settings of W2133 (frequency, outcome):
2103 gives 6.79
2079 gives 6.01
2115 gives 5.86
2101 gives 6.48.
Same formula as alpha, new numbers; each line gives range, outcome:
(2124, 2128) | 3.29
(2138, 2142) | 5.02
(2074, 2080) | 6.08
